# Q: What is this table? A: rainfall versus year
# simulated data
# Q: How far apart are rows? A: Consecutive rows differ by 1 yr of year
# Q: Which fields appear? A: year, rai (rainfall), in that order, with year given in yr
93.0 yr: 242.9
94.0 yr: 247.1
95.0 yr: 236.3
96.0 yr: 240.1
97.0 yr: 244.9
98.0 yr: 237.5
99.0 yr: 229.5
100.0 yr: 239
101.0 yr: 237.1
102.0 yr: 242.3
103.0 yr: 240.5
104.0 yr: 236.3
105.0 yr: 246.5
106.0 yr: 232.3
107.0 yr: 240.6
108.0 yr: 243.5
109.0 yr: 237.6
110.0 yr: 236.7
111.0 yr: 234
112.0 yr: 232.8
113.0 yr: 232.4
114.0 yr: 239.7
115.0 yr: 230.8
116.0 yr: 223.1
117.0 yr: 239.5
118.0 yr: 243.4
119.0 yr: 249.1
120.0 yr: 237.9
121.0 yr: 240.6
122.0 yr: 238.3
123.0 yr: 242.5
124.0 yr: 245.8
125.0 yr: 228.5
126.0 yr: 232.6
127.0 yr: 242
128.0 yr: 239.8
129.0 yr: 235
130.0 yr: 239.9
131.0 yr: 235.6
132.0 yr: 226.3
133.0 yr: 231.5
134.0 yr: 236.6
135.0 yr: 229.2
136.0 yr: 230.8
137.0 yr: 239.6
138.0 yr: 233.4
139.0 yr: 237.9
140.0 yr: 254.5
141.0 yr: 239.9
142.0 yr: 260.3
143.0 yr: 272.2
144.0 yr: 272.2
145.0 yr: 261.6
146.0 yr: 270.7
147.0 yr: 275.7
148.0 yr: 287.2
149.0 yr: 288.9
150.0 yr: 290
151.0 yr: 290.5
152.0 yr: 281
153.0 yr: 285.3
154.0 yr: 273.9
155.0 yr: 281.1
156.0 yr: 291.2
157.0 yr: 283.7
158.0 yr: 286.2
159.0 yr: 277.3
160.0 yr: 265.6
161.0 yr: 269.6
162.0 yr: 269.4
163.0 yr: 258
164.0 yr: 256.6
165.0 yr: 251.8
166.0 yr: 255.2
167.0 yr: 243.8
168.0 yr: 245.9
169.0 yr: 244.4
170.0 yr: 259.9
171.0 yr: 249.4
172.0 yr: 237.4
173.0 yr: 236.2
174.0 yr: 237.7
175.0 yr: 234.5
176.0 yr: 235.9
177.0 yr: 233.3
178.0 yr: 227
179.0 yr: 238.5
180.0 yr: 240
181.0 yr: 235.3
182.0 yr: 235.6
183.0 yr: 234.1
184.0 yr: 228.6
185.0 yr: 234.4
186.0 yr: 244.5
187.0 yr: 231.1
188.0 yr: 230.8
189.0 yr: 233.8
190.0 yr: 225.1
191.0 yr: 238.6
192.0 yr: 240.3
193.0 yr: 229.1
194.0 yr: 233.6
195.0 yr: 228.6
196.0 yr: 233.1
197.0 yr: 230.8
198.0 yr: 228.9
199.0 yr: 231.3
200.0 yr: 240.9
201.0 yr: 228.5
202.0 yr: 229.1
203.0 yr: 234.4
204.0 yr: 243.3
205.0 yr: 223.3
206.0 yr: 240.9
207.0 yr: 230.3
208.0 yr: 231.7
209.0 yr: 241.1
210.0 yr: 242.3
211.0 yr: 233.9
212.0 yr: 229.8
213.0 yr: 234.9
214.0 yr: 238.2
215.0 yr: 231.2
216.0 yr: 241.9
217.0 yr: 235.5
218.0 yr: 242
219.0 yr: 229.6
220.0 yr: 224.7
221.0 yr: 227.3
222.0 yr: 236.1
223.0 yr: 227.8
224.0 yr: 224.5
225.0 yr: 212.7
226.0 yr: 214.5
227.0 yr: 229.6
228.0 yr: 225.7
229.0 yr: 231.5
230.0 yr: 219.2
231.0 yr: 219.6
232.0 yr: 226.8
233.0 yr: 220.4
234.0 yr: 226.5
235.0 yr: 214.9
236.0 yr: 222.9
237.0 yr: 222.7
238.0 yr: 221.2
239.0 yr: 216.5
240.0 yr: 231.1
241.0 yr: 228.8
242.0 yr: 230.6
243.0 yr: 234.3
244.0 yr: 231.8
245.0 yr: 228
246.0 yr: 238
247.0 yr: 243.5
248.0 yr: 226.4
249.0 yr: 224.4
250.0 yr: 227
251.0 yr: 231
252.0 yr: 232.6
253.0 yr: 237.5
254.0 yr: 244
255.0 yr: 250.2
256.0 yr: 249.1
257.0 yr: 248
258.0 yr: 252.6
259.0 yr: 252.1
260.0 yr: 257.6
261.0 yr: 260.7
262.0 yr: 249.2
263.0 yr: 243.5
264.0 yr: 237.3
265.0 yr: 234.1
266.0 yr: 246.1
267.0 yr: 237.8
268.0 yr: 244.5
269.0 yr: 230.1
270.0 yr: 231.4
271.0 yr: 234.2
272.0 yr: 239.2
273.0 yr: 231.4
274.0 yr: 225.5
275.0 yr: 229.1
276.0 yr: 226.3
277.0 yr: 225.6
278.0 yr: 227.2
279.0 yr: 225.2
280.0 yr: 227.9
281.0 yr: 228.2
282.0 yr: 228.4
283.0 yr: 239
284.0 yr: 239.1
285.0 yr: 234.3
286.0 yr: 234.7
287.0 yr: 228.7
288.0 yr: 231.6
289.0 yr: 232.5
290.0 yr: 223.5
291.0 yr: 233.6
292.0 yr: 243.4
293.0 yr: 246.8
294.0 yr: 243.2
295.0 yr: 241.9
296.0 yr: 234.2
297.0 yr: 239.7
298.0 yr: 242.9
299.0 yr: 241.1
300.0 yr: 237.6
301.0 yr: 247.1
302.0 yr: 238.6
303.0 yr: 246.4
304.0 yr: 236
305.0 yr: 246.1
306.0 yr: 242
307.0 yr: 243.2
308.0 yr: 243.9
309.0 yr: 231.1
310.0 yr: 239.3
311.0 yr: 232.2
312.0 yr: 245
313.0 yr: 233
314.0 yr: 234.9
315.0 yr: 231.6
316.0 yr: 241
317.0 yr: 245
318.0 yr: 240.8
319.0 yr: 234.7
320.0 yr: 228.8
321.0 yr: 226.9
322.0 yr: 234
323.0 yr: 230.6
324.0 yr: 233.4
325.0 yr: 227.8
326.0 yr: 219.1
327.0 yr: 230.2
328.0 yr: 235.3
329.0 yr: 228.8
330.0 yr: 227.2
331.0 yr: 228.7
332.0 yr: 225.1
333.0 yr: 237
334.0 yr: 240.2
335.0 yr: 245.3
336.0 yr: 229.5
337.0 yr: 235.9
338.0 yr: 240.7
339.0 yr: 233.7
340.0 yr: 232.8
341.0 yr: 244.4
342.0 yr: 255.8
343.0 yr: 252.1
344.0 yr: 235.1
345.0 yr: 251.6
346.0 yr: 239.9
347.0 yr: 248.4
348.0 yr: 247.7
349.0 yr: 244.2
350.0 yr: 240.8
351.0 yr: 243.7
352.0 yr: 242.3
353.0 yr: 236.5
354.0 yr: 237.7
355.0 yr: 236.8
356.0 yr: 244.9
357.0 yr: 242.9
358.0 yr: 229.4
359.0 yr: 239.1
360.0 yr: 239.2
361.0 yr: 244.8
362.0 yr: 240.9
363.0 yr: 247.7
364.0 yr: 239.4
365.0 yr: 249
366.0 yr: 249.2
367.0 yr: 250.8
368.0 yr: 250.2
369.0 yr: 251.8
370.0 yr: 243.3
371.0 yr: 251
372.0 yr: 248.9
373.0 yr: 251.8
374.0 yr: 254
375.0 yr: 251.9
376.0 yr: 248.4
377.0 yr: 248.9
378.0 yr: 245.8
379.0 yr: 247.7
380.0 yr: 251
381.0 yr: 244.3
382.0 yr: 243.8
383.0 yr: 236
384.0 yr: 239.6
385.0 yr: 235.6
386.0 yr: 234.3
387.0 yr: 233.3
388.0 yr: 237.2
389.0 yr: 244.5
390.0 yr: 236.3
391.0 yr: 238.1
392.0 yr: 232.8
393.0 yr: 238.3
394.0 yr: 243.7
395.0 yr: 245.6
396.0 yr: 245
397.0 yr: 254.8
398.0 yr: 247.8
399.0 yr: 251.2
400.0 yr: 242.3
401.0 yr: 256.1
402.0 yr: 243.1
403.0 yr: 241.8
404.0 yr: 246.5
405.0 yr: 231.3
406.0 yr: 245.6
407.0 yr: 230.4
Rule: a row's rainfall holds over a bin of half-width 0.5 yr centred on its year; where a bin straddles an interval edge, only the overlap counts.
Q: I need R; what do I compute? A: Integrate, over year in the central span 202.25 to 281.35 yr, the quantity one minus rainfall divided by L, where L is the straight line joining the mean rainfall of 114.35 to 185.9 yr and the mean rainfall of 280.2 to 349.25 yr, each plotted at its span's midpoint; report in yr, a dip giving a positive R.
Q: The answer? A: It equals 3.3 yr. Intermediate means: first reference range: 251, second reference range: 237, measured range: 233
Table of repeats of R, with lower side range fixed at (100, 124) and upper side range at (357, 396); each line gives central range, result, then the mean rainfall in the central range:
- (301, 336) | 1.0 yr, 235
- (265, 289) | 0.9 yr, 232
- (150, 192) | -2.2 yr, 252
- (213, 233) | 1.0 yr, 228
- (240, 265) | 0.2 yr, 240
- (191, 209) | 0.5 yr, 233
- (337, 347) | 0.0 yr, 243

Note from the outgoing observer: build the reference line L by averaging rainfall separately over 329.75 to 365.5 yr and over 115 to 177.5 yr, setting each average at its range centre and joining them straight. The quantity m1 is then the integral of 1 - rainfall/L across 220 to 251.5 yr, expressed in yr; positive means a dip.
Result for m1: 2.68 yr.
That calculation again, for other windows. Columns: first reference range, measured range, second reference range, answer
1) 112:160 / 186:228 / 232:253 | 0.7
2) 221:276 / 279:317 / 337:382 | 0.1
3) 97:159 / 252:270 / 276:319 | -0.4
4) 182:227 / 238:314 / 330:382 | 0.2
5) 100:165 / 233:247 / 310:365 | 1.0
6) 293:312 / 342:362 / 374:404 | 0.0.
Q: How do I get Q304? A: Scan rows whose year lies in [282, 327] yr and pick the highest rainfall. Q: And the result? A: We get 247.1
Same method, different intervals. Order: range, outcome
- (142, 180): 291.2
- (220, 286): 260.7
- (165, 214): 259.9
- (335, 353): 255.8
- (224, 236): 231.5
